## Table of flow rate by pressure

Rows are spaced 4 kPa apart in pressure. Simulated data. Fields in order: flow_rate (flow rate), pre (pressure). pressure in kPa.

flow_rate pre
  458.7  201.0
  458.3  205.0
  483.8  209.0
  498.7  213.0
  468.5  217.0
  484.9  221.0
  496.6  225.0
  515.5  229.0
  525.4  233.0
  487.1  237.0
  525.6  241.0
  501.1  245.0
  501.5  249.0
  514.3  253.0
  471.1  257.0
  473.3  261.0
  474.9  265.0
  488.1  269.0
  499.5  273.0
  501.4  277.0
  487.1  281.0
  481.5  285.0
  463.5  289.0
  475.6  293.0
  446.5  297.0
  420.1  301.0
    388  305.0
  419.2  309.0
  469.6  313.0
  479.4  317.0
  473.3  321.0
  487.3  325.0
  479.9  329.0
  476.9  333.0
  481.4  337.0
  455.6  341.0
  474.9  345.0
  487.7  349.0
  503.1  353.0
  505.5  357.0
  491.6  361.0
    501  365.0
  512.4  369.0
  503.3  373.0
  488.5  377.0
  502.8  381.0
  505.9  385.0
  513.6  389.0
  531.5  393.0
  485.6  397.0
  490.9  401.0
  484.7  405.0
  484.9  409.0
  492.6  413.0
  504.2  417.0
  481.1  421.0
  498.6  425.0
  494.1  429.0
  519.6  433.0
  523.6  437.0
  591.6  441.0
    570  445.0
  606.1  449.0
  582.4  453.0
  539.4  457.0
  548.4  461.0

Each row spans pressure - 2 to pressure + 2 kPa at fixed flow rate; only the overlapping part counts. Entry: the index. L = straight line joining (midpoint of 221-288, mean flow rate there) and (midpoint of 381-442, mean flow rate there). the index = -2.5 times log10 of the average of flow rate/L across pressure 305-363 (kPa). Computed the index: 0.058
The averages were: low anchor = 496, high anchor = 505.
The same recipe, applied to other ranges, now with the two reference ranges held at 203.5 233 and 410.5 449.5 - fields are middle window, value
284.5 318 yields 0.129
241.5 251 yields -0.024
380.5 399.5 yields 0.022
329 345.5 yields 0.081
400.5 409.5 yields 0.073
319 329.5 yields 0.059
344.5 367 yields 0.037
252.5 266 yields 0.035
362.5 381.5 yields 0.029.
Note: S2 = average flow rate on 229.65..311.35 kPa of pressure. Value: 478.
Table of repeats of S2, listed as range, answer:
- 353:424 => 499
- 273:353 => 468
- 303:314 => 422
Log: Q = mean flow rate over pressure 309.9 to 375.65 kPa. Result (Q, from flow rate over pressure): 485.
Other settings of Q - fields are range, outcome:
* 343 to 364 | 493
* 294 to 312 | 424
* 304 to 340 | 464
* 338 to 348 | 469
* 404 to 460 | 528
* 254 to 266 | 476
